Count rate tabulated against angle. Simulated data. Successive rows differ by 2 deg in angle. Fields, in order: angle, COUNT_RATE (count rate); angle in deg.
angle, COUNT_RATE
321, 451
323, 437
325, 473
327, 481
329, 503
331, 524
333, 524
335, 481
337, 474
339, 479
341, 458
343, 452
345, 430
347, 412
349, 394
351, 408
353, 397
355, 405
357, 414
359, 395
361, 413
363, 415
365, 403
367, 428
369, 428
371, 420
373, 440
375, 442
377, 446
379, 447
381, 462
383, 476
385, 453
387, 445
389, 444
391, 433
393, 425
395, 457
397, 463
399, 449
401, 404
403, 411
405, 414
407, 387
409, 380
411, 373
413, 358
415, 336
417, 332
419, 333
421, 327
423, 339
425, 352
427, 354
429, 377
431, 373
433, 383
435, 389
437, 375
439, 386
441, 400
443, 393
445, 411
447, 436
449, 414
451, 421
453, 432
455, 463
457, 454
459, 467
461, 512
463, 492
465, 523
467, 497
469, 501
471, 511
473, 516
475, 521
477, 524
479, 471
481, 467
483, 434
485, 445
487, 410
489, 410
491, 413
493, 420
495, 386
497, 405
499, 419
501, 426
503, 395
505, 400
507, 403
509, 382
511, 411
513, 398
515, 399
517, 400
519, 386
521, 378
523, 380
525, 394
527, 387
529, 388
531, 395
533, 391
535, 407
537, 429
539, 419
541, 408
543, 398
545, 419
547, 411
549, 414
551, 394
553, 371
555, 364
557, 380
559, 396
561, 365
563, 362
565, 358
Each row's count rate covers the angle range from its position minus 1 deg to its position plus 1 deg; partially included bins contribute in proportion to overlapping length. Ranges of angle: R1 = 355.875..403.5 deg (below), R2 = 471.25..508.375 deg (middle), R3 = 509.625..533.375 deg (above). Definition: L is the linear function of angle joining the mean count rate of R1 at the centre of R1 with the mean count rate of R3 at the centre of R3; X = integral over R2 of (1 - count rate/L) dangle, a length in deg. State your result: -3.3 deg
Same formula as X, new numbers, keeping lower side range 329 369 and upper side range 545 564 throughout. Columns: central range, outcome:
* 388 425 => 2.9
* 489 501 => -0.3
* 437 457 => -0.2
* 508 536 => 0.1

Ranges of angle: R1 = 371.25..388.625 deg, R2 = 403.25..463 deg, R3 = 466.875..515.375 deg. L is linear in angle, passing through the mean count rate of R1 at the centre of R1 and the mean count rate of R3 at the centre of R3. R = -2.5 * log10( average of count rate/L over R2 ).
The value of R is 0.13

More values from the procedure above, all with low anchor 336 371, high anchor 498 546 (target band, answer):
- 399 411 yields 0.04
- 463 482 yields -0.23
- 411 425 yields 0.21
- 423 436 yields 0.12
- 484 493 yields -0.04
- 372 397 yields -0.07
